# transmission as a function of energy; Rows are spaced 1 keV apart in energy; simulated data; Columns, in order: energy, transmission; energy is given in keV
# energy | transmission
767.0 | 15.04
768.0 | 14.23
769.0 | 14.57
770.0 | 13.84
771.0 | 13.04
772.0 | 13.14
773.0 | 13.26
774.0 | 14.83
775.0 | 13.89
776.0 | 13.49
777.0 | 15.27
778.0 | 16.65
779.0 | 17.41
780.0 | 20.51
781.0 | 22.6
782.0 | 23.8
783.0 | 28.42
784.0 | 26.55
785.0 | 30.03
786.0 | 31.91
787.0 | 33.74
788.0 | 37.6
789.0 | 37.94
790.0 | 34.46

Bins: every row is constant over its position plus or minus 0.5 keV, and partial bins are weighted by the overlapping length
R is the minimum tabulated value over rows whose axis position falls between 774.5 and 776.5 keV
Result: 13.49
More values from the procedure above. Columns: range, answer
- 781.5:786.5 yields 23.8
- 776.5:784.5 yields 15.27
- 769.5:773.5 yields 13.04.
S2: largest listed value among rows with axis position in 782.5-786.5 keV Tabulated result 31.91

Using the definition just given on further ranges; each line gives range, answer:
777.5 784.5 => 28.42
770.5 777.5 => 15.27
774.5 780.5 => 20.51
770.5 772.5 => 13.14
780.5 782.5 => 23.8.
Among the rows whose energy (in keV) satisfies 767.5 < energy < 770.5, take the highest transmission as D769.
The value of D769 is 14.57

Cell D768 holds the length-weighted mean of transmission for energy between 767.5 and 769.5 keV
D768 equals 14.4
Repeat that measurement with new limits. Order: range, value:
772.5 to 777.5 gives 14.1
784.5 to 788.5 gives 33.3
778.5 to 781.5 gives 20.2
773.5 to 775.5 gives 14.4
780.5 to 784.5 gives 25.3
